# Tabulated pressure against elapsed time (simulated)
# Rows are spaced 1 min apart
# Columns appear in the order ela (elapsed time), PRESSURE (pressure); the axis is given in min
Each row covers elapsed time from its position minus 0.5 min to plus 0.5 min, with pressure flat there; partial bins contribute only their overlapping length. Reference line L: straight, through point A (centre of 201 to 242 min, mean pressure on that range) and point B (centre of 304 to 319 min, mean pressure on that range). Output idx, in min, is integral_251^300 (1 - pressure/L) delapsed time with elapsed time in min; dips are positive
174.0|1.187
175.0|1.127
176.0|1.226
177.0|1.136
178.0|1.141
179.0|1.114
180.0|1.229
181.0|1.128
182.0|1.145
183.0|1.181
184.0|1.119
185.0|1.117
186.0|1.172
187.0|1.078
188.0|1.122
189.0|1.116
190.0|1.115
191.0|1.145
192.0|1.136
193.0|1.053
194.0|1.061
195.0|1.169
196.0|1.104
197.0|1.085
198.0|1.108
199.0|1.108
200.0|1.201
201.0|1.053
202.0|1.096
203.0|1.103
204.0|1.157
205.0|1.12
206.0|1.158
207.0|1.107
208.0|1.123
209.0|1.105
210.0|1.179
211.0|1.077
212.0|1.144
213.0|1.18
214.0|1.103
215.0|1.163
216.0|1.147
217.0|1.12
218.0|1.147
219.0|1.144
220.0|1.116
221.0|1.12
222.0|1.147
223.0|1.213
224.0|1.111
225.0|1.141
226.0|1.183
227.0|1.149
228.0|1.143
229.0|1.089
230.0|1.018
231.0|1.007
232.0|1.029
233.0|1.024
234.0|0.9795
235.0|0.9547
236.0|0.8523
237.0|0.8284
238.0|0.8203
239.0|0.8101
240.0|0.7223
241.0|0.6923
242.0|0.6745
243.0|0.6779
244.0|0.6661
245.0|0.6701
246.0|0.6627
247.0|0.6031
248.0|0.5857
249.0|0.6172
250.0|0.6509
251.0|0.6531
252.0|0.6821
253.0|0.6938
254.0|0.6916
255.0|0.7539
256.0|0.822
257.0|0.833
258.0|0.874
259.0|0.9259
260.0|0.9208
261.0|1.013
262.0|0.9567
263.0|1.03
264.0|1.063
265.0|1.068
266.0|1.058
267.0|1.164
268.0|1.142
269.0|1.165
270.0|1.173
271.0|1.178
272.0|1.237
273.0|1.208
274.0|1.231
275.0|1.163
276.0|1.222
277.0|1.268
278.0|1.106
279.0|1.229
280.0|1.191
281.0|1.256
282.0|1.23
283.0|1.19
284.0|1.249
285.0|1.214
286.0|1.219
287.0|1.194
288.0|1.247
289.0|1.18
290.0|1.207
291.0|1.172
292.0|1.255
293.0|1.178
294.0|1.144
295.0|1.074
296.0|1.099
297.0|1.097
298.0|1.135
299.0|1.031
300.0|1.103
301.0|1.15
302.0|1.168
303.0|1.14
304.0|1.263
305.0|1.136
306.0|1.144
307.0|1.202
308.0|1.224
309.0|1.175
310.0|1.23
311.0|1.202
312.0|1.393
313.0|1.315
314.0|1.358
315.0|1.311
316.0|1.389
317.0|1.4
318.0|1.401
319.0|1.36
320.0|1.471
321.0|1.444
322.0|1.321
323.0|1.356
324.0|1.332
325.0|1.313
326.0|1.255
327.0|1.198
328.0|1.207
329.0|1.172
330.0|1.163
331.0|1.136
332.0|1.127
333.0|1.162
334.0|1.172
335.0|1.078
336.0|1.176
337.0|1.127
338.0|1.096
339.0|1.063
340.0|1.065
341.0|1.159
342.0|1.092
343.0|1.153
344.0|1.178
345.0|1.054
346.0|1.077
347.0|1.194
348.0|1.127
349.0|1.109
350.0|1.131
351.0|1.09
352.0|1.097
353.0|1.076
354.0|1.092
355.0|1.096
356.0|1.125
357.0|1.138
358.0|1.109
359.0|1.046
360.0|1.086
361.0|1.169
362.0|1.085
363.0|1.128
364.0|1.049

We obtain 4.3 min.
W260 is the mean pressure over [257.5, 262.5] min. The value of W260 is 0.938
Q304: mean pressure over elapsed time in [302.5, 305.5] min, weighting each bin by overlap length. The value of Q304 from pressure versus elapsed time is 1.18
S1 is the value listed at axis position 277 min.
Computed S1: 1.268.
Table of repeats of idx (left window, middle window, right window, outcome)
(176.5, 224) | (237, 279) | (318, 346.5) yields 9.14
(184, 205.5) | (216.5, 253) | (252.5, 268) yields 3.74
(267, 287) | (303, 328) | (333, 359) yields -3.07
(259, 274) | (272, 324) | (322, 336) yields -3.41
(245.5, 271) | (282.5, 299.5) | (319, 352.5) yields -2.78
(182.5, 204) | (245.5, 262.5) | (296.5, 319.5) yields 6.02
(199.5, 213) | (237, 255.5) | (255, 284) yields 7.02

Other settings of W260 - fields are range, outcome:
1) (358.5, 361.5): 1.1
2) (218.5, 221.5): 1.13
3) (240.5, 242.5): 0.683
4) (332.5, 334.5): 1.17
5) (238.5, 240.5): 0.766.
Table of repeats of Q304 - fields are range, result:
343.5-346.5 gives 1.1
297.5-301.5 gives 1.1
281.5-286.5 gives 1.22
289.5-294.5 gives 1.19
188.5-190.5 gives 1.12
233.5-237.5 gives 0.904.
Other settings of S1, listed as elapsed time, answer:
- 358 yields 1.109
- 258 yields 0.874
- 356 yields 1.125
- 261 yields 1.013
